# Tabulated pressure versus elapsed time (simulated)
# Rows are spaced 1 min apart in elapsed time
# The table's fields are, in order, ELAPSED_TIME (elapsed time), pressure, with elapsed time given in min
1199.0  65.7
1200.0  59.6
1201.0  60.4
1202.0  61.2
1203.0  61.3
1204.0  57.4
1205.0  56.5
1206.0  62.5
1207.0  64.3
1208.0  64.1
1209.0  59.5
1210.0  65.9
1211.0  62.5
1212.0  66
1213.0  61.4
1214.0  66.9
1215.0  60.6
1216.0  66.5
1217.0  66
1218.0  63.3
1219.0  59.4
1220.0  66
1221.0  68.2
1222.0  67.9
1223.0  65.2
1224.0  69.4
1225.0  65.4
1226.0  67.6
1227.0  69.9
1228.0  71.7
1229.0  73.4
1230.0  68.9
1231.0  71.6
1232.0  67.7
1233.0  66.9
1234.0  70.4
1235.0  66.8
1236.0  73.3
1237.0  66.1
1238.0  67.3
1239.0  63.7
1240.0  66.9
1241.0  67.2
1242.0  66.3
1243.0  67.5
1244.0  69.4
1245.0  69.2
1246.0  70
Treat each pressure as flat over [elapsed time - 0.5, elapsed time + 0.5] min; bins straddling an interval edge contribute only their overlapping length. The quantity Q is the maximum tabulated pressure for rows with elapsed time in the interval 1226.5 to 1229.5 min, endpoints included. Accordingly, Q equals 73.4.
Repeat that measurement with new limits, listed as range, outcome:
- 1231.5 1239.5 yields 73.3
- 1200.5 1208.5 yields 64.3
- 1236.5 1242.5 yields 67.3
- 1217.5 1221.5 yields 68.2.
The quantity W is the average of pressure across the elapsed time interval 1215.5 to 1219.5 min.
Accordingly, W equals 63.8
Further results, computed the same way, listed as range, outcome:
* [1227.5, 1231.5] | 71.4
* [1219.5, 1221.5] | 67.1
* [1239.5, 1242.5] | 66.8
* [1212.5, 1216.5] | 63.9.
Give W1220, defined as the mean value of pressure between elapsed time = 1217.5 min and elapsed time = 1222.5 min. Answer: 65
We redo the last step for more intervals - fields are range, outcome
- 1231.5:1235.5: 68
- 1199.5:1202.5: 60.4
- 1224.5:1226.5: 66.5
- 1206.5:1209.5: 62.6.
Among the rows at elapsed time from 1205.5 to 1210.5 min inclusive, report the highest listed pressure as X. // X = 65.9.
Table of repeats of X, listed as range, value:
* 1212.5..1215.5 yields 66.9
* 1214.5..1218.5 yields 66.5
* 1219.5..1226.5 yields 69.4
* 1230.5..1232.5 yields 71.6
